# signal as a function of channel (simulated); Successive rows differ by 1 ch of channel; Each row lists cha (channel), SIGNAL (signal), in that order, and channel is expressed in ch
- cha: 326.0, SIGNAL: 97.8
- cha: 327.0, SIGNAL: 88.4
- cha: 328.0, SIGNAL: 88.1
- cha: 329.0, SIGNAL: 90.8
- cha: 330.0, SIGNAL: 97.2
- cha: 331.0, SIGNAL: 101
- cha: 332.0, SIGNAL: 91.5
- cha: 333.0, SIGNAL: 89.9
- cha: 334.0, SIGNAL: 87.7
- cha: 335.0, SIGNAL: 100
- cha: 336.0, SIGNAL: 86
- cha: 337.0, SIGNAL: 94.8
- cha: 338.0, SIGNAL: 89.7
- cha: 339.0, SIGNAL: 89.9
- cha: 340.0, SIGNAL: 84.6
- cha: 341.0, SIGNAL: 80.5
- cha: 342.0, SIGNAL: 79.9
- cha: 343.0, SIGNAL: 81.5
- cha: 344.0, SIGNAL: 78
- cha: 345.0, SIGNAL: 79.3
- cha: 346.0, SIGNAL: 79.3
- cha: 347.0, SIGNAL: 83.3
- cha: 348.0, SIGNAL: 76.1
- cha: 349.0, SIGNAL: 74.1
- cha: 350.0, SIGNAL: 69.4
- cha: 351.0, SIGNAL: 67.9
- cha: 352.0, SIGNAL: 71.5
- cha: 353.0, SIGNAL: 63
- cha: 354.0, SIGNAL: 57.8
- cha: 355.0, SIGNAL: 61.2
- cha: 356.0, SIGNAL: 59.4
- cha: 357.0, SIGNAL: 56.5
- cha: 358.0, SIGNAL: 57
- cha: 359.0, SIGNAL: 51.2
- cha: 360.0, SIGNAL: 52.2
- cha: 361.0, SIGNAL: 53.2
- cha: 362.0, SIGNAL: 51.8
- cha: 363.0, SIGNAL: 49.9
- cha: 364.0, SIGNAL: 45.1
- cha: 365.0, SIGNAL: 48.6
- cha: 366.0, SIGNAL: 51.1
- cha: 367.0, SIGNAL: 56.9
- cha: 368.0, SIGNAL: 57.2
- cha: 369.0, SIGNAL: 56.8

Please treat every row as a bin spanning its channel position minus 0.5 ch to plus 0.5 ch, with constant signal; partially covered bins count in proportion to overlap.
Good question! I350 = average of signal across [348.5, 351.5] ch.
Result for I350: 70.5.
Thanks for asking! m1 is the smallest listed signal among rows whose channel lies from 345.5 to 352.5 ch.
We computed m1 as 67.9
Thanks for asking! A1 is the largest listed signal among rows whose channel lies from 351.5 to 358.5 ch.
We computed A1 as 71.5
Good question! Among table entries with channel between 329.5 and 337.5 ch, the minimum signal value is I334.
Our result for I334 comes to 86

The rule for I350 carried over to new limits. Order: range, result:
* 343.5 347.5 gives 80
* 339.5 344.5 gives 80.9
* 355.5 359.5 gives 56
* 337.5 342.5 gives 84.9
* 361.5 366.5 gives 49.3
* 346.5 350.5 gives 75.7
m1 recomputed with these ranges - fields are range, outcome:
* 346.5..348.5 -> 76.1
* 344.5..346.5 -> 79.3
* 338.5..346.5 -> 78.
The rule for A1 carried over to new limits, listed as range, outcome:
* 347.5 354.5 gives 76.1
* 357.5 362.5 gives 57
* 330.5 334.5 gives 101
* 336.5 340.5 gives 94.8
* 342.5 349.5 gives 83.3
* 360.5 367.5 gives 56.9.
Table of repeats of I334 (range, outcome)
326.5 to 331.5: 88.1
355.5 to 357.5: 56.5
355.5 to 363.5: 49.9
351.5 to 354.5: 57.8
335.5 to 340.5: 84.6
